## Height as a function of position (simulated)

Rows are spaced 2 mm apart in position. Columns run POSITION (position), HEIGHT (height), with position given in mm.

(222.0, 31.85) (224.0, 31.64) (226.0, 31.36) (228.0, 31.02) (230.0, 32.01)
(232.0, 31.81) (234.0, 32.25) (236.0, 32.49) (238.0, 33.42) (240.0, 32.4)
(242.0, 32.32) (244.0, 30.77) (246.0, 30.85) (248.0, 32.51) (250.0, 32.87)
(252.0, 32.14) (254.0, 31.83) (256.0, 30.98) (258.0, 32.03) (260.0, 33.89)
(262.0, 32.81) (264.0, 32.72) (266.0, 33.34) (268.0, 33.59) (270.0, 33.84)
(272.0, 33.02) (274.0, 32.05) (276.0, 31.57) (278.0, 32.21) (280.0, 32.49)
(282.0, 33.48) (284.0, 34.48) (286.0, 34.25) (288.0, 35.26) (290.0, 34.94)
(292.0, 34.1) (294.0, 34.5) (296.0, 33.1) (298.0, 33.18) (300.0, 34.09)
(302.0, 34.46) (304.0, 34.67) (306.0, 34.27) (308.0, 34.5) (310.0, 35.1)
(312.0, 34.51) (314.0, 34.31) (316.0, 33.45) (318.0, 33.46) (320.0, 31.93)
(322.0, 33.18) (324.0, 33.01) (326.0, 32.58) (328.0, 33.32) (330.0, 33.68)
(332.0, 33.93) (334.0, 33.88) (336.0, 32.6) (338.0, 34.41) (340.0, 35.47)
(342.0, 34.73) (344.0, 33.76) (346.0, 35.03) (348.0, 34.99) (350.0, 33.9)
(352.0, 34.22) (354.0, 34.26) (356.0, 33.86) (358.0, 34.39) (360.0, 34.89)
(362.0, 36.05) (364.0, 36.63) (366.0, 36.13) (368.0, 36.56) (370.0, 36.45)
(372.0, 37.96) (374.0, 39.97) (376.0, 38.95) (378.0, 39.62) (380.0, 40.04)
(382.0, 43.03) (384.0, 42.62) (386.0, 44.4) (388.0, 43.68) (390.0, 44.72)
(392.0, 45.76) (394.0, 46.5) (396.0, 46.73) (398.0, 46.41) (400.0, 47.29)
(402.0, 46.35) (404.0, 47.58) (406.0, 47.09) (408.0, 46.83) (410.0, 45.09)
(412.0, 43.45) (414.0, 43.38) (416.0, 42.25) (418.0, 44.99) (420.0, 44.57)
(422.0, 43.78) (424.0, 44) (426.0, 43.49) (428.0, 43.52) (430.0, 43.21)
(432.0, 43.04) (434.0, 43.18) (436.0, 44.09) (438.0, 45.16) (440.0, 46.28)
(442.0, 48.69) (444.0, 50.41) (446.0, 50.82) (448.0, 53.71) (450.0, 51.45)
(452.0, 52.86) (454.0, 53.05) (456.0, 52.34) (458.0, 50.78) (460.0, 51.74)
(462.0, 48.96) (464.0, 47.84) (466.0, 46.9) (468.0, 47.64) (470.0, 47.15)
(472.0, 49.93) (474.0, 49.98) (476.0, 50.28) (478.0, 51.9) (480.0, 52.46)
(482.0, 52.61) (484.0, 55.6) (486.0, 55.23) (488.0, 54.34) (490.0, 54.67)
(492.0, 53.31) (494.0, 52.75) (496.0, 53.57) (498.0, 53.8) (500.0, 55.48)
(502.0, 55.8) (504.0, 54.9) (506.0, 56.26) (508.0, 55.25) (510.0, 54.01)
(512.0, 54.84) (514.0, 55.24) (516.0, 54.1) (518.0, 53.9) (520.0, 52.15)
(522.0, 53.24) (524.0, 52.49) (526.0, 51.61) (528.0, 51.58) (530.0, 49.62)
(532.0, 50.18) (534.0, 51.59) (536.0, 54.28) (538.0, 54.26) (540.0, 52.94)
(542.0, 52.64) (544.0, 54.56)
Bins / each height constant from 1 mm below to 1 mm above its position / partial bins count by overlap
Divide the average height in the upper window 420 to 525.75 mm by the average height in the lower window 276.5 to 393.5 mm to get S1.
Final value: 1.4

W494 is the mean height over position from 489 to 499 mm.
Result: 53.6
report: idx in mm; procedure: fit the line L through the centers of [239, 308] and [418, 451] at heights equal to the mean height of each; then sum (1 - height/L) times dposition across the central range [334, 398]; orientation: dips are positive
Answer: 3.96 mm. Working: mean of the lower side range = 33.1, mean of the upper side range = 46.2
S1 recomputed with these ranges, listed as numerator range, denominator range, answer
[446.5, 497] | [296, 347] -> 1.52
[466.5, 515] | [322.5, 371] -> 1.54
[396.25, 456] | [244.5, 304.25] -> 1.40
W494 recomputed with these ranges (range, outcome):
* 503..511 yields 55.1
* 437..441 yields 45.7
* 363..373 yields 36.7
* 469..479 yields 49.8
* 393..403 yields 46.7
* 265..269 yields 33.5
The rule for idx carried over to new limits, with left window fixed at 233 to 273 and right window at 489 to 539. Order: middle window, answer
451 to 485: -0.59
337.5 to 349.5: 1.53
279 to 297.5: 0.68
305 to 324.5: 1.91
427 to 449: 0.42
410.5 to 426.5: 0.72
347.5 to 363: 2.36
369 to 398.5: 0.48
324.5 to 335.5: 1.51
